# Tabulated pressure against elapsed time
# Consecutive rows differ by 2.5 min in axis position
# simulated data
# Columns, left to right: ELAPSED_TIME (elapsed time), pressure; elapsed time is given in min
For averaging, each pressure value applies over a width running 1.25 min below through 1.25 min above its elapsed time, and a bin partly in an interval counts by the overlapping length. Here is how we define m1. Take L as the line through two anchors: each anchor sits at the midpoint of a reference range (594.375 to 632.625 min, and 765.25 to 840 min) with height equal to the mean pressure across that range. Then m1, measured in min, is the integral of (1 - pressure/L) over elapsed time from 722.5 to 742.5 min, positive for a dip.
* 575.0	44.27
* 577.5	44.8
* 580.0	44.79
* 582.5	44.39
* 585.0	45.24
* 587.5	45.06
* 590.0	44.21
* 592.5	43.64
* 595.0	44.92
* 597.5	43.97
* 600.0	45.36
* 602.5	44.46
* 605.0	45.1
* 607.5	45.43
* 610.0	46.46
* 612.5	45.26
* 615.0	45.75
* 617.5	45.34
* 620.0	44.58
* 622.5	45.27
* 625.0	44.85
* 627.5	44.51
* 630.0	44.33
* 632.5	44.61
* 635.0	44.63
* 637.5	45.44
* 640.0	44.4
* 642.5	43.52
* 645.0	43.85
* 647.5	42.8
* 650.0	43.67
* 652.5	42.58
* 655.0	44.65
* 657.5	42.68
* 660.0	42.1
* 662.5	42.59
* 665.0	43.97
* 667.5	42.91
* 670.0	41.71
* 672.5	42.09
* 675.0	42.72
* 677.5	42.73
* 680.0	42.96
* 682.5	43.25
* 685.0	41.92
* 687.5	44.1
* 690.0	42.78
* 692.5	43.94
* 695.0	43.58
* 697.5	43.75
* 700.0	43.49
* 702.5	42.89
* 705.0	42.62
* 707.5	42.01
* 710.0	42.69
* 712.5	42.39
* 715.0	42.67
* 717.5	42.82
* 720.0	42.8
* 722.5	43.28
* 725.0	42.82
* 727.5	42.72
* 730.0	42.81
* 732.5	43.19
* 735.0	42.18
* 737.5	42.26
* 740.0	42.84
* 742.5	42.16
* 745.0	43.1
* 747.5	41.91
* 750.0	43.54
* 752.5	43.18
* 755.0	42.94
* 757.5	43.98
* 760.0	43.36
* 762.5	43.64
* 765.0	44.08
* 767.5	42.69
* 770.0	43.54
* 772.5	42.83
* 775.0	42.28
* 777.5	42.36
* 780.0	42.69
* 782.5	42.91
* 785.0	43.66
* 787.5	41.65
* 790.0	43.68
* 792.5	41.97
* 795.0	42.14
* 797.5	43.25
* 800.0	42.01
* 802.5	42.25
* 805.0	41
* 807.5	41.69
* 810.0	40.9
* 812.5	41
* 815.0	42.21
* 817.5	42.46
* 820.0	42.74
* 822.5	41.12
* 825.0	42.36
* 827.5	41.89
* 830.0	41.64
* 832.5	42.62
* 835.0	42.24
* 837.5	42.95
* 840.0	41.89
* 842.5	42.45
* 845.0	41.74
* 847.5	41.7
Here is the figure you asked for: 0.3 min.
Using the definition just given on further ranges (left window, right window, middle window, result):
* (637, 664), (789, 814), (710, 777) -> -0.6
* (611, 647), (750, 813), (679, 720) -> 0.7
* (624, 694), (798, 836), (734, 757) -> -0.1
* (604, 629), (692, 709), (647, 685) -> 1.0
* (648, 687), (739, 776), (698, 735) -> 0.2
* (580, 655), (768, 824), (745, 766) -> -0.2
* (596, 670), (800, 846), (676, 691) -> 0.2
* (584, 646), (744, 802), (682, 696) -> 0.2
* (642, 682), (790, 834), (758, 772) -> -0.4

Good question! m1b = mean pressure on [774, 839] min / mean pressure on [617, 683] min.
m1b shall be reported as 1.0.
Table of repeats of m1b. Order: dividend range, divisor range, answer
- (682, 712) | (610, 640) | 0.96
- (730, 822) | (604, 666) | 0.96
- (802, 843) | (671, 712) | 0.98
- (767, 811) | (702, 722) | 1.00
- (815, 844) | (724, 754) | 0.99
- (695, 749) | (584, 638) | 0.95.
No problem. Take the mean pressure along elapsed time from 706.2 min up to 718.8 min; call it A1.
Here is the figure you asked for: 42.5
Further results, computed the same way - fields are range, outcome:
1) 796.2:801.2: 42.6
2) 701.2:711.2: 42.6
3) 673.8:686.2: 42.7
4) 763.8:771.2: 43.4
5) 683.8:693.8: 43.2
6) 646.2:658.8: 43.3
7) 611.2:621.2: 45.2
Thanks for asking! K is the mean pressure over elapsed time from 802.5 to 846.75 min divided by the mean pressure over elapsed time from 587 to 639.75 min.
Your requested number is 0.93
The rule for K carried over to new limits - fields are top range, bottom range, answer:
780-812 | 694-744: 0.99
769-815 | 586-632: 0.94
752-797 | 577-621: 0.96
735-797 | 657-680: 1.01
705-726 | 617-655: 0.96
